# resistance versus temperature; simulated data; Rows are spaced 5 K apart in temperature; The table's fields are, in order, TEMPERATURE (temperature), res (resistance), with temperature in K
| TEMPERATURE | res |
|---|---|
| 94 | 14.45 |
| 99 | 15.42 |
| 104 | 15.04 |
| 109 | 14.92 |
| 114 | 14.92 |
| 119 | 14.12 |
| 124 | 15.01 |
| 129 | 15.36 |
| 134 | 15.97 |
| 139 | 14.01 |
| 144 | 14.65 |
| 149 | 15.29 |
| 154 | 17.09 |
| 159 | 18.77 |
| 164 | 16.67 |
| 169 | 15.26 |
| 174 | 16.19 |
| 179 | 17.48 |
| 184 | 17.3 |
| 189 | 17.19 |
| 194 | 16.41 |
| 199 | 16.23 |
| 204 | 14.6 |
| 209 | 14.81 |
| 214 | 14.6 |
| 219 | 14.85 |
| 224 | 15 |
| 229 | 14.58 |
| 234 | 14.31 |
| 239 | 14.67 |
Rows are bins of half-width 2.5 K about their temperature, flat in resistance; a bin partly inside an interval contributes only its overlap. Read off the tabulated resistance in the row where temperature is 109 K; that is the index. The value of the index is 14.92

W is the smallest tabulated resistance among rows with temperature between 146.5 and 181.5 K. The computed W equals 15.26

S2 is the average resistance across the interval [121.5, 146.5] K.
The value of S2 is 15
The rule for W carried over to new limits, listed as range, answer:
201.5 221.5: 14.6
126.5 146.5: 14.01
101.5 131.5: 14.12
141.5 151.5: 14.65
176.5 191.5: 17.19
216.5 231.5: 14.58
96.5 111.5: 14.92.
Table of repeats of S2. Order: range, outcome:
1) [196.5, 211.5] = 15.2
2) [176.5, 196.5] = 17.1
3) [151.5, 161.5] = 17.9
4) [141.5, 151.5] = 15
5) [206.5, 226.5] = 14.8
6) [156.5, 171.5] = 16.9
